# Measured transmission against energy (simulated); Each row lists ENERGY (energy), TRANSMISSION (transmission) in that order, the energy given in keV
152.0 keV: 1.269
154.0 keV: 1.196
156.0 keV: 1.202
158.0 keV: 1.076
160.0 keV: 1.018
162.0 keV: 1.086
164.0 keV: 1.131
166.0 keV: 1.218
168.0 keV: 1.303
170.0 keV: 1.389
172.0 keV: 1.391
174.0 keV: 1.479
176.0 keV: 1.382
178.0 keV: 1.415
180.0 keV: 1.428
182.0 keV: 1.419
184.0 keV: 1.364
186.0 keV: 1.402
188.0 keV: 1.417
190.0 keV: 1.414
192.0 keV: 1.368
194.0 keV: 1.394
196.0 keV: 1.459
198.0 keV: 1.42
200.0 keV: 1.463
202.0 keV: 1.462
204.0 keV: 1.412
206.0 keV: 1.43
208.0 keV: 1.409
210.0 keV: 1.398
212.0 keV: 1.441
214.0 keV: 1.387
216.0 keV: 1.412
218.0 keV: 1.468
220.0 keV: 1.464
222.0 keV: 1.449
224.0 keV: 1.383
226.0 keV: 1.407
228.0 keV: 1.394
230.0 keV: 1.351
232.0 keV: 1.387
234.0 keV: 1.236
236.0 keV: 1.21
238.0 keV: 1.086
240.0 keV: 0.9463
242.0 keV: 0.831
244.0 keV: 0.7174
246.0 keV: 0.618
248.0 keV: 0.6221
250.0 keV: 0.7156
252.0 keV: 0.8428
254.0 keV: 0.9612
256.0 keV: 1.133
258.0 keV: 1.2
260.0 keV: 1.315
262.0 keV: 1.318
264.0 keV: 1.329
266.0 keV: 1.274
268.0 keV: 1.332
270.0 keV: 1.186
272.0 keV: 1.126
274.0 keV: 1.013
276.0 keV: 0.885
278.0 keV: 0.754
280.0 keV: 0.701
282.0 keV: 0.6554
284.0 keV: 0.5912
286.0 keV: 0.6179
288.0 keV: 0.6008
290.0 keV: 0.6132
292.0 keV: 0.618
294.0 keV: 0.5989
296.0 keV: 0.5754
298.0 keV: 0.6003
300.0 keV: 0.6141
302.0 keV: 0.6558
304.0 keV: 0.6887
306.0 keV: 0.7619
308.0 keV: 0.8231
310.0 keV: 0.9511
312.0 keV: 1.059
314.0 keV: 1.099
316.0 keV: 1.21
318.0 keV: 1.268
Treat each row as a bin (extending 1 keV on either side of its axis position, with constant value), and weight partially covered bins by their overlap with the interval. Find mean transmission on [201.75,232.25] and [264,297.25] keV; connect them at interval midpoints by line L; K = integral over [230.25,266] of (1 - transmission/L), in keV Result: 2.5 keV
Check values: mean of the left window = 1.42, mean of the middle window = 1.04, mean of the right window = 0.835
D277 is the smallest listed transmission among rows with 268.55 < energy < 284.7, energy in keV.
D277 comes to 0.5912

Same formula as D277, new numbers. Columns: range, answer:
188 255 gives 0.618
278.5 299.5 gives 0.5754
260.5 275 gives 1.013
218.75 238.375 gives 1.086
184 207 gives 1.364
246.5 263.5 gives 0.6221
